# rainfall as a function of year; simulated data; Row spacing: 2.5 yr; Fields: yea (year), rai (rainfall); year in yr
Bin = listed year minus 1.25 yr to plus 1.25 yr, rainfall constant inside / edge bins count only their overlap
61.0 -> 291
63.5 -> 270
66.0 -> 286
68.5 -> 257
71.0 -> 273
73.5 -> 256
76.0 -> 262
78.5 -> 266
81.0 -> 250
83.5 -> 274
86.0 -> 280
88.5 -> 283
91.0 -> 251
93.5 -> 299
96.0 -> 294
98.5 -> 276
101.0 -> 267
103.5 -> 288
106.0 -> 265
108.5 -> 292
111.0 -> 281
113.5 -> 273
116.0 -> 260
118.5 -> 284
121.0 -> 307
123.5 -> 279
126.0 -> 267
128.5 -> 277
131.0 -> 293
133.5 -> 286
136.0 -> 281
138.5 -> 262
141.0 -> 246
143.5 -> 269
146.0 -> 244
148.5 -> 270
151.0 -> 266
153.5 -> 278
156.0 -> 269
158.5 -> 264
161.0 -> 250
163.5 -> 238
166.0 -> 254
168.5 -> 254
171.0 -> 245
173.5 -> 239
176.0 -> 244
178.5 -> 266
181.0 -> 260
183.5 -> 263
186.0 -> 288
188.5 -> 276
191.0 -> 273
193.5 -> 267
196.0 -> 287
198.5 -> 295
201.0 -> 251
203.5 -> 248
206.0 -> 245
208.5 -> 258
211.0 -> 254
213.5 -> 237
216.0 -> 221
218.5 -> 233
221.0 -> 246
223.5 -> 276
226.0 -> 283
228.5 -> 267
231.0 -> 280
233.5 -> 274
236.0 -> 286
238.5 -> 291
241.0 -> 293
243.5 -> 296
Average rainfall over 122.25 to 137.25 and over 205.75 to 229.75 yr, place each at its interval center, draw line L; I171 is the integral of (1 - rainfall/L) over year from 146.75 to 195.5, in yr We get 1.03 yr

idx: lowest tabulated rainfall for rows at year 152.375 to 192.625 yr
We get 238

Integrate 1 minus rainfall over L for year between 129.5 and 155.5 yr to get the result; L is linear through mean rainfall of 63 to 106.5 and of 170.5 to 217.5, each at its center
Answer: -0.4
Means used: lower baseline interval 272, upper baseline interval 259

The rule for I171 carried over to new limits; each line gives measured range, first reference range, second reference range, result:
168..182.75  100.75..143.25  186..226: 0.8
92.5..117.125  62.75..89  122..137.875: -0.4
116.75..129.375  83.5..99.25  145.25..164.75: -0.6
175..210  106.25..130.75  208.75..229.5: -0.9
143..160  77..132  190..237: 0.3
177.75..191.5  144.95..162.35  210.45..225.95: -0.8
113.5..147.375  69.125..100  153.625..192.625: -1.0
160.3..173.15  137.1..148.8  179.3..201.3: 0.9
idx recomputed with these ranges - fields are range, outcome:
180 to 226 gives 221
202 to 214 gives 237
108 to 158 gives 244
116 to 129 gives 260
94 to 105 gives 267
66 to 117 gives 250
